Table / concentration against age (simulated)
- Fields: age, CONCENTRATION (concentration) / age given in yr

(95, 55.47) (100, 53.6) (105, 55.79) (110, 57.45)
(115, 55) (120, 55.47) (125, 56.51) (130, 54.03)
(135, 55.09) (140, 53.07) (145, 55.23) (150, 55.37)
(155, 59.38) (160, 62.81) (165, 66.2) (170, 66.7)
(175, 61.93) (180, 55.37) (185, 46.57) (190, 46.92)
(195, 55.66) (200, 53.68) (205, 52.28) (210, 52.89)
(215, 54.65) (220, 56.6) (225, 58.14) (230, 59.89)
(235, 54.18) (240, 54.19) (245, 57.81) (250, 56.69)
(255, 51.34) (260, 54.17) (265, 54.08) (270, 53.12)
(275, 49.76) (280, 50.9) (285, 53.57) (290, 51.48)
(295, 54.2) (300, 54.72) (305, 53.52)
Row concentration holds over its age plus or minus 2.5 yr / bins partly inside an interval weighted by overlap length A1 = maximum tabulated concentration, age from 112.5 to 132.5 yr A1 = 56.51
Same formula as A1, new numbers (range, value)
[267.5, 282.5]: 53.12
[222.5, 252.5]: 59.89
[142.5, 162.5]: 62.81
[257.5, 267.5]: 54.17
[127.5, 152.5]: 55.37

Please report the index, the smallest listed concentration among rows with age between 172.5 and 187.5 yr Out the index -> 46.57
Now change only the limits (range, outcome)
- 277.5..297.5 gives 50.9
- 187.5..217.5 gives 46.92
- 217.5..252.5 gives 54.18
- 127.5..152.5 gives 53.07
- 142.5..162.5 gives 55.23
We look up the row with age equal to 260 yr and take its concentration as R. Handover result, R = 54.17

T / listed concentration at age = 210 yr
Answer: 52.89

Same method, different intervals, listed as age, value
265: 54.08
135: 55.09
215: 54.65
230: 59.89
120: 55.47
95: 55.47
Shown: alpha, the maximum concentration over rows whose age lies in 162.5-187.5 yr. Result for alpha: 66.7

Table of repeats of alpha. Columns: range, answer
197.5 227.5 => 58.14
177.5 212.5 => 55.66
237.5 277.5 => 57.81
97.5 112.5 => 57.45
